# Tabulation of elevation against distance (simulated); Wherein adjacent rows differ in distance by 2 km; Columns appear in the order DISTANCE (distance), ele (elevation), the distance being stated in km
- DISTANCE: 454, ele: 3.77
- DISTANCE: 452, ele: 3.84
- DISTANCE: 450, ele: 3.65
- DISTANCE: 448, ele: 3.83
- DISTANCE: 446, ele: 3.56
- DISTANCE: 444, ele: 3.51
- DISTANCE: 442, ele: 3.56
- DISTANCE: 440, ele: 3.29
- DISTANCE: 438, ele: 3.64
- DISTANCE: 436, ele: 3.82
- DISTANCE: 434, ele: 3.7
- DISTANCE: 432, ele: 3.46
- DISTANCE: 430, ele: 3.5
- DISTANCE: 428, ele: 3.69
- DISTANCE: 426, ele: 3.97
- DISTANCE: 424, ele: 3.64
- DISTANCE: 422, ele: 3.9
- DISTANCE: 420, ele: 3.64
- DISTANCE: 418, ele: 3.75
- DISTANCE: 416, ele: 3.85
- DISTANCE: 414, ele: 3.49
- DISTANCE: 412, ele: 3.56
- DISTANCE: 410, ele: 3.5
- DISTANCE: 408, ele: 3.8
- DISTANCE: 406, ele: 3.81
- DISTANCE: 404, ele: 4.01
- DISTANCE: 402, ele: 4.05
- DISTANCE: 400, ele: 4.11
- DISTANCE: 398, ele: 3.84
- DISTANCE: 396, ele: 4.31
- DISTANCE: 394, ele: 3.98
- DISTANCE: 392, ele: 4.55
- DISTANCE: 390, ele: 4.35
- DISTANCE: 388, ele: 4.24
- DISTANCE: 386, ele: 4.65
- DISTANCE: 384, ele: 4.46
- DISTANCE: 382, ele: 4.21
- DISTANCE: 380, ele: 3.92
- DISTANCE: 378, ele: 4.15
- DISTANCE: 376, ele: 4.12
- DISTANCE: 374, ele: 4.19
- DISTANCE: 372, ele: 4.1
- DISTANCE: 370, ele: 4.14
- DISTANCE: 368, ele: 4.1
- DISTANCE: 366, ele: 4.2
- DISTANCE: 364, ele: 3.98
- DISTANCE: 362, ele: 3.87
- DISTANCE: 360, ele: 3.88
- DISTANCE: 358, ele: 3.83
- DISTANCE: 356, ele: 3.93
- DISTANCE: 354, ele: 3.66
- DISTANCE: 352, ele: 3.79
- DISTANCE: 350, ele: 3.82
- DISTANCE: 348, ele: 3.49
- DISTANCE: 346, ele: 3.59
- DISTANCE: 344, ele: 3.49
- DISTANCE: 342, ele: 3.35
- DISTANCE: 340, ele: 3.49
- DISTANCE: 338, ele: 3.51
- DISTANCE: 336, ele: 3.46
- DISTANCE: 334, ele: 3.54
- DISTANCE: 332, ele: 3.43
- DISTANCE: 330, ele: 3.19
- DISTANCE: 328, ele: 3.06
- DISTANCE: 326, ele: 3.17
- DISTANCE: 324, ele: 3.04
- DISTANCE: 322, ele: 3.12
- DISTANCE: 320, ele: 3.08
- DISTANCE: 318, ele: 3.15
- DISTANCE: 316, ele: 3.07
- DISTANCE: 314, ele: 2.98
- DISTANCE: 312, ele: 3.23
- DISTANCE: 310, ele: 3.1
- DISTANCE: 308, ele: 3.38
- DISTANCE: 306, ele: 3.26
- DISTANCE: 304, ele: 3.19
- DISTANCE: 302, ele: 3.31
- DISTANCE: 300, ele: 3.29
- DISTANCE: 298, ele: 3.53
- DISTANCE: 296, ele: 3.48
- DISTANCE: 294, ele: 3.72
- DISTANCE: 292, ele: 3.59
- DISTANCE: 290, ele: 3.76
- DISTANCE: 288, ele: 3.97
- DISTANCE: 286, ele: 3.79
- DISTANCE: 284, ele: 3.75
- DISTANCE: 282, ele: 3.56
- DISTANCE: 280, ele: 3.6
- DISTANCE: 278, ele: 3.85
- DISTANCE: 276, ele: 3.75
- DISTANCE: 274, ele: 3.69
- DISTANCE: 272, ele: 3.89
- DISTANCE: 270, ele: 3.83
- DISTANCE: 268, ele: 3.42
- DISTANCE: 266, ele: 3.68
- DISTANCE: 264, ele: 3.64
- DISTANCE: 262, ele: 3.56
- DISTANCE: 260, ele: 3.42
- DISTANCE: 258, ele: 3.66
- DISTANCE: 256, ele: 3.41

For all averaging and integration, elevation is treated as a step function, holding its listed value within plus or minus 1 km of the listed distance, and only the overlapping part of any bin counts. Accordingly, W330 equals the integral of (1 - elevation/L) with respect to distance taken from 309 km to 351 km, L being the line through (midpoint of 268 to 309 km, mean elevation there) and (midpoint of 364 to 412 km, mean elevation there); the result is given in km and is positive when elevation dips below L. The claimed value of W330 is 5.7 km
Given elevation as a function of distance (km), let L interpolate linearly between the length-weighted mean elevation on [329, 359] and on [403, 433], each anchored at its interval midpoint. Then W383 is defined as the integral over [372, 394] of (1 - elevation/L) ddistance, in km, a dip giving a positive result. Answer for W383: -3.75 km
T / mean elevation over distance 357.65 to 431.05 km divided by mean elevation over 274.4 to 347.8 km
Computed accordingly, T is 1.2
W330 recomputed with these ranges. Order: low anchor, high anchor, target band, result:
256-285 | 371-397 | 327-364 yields 4.2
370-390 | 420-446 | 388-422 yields 0.3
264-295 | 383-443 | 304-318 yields 2.2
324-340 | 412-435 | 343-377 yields -4.5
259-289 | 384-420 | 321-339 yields 2.6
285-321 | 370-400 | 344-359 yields 0.6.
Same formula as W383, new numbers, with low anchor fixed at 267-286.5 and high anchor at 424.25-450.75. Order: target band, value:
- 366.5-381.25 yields -1.80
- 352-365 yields -0.65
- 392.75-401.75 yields -1.04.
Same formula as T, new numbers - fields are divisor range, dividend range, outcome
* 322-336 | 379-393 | 1.34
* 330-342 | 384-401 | 1.24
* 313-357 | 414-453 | 1.08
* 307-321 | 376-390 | 1.36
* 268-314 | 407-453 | 1.03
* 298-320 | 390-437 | 1.20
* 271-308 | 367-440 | 1.09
